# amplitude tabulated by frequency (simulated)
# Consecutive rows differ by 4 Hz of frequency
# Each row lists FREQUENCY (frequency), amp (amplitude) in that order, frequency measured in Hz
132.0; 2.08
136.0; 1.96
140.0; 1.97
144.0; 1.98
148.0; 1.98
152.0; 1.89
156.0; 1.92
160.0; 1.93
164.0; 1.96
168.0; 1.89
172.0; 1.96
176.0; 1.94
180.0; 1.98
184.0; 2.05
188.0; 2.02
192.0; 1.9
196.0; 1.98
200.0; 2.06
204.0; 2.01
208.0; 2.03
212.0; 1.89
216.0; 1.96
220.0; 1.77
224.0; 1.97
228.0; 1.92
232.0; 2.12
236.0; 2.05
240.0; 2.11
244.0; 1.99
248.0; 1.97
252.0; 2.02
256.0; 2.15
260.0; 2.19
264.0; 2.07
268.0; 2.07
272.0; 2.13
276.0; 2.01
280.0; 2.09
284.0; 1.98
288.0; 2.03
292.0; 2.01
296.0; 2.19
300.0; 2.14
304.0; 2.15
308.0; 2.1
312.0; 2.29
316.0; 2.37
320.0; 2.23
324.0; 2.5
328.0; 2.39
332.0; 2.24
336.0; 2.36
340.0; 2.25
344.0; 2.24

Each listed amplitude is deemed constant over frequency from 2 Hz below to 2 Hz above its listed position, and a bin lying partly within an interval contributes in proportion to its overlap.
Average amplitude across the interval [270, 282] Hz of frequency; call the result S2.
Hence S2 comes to 2.08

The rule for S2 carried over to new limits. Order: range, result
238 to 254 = 2.02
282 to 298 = 2.05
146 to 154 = 1.94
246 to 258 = 2.05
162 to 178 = 1.94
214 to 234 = 1.95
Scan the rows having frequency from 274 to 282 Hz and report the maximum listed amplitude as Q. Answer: 2.09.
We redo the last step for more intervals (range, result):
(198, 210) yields 2.06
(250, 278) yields 2.19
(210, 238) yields 2.12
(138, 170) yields 1.98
